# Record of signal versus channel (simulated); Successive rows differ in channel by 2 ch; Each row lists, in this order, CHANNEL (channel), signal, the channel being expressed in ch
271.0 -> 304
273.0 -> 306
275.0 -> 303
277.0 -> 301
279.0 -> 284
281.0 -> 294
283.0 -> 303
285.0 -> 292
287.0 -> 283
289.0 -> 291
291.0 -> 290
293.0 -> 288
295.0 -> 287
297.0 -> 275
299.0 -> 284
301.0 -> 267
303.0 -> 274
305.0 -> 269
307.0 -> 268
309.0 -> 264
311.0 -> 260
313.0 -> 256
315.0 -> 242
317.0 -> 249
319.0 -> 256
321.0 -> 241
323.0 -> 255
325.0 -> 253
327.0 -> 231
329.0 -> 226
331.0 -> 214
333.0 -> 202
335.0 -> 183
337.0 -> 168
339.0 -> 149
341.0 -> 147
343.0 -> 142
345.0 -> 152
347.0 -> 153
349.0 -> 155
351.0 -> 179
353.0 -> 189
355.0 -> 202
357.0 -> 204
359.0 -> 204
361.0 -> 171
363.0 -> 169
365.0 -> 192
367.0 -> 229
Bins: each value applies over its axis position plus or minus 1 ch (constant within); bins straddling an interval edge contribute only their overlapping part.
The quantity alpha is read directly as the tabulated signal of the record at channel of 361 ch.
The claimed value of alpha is 171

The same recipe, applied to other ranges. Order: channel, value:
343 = 142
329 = 226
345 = 152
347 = 153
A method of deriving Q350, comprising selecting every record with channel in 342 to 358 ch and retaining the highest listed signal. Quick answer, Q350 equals 204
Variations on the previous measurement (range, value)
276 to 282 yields 301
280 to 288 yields 303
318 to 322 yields 256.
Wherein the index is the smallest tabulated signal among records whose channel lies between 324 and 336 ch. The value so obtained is 183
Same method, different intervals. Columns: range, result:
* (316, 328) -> 231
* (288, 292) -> 290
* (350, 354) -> 179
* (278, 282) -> 284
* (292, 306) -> 267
